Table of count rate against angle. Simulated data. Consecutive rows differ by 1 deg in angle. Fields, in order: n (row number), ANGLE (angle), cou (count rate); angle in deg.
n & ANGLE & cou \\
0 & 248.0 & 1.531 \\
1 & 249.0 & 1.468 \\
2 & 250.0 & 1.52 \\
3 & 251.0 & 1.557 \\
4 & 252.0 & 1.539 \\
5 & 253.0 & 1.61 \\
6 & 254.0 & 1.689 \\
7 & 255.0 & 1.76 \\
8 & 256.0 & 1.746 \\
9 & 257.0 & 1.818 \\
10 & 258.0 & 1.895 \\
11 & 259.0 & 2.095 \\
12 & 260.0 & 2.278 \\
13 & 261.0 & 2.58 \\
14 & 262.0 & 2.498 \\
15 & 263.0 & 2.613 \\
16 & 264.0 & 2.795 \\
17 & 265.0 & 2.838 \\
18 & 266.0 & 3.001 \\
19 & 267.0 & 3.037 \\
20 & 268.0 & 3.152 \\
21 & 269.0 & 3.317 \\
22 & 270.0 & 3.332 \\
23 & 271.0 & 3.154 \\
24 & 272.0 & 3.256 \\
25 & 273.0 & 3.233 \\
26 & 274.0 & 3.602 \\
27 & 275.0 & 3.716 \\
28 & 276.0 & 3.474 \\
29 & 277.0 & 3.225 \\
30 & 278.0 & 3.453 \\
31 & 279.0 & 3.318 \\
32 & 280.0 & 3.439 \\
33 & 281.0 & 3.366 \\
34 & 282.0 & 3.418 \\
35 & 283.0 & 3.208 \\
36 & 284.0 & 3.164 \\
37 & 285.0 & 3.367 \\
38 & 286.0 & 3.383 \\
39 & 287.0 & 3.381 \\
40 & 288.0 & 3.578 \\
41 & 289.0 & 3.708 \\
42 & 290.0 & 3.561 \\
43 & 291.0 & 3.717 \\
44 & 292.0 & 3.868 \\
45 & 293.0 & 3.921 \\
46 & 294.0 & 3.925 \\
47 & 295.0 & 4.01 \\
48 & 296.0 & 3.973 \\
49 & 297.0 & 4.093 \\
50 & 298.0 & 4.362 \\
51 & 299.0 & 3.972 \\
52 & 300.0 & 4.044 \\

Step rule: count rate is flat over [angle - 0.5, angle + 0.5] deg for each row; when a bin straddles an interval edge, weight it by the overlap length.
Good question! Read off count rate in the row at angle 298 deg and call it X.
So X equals 4.362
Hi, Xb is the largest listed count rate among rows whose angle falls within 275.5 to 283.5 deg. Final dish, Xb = 3.474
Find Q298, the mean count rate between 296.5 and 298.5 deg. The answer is 4.23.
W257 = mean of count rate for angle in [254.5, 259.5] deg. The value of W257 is 1.86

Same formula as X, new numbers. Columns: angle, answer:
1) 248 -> 1.531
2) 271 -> 3.154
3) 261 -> 2.58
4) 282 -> 3.418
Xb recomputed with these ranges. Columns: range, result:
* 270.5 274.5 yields 3.602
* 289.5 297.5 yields 4.093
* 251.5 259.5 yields 2.095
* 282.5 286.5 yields 3.383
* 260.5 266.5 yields 3.001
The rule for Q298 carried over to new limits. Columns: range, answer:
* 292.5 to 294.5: 3.92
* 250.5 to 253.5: 1.57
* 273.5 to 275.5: 3.66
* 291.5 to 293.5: 3.89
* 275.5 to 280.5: 3.38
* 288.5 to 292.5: 3.71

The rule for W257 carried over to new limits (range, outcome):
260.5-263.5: 2.56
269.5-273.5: 3.24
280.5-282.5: 3.39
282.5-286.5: 3.28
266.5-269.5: 3.17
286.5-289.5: 3.56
